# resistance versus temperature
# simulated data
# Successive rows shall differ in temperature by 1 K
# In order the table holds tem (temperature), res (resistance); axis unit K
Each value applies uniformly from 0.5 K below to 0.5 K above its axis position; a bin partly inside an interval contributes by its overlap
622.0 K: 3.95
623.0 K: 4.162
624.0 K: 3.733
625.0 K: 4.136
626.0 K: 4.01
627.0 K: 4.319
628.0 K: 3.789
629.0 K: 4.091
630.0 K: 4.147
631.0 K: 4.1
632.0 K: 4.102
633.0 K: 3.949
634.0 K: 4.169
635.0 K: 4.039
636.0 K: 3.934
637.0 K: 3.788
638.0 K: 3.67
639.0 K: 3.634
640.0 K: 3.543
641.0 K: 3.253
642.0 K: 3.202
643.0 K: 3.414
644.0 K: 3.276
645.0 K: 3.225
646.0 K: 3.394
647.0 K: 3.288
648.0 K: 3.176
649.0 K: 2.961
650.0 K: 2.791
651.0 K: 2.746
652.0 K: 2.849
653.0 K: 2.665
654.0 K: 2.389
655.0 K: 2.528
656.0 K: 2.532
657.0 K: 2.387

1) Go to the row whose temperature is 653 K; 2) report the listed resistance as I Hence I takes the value 2.665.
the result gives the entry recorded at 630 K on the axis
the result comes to 4.147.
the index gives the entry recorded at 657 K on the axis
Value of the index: 2.387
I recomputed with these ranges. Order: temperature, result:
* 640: 3.543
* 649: 2.961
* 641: 3.253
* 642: 3.202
